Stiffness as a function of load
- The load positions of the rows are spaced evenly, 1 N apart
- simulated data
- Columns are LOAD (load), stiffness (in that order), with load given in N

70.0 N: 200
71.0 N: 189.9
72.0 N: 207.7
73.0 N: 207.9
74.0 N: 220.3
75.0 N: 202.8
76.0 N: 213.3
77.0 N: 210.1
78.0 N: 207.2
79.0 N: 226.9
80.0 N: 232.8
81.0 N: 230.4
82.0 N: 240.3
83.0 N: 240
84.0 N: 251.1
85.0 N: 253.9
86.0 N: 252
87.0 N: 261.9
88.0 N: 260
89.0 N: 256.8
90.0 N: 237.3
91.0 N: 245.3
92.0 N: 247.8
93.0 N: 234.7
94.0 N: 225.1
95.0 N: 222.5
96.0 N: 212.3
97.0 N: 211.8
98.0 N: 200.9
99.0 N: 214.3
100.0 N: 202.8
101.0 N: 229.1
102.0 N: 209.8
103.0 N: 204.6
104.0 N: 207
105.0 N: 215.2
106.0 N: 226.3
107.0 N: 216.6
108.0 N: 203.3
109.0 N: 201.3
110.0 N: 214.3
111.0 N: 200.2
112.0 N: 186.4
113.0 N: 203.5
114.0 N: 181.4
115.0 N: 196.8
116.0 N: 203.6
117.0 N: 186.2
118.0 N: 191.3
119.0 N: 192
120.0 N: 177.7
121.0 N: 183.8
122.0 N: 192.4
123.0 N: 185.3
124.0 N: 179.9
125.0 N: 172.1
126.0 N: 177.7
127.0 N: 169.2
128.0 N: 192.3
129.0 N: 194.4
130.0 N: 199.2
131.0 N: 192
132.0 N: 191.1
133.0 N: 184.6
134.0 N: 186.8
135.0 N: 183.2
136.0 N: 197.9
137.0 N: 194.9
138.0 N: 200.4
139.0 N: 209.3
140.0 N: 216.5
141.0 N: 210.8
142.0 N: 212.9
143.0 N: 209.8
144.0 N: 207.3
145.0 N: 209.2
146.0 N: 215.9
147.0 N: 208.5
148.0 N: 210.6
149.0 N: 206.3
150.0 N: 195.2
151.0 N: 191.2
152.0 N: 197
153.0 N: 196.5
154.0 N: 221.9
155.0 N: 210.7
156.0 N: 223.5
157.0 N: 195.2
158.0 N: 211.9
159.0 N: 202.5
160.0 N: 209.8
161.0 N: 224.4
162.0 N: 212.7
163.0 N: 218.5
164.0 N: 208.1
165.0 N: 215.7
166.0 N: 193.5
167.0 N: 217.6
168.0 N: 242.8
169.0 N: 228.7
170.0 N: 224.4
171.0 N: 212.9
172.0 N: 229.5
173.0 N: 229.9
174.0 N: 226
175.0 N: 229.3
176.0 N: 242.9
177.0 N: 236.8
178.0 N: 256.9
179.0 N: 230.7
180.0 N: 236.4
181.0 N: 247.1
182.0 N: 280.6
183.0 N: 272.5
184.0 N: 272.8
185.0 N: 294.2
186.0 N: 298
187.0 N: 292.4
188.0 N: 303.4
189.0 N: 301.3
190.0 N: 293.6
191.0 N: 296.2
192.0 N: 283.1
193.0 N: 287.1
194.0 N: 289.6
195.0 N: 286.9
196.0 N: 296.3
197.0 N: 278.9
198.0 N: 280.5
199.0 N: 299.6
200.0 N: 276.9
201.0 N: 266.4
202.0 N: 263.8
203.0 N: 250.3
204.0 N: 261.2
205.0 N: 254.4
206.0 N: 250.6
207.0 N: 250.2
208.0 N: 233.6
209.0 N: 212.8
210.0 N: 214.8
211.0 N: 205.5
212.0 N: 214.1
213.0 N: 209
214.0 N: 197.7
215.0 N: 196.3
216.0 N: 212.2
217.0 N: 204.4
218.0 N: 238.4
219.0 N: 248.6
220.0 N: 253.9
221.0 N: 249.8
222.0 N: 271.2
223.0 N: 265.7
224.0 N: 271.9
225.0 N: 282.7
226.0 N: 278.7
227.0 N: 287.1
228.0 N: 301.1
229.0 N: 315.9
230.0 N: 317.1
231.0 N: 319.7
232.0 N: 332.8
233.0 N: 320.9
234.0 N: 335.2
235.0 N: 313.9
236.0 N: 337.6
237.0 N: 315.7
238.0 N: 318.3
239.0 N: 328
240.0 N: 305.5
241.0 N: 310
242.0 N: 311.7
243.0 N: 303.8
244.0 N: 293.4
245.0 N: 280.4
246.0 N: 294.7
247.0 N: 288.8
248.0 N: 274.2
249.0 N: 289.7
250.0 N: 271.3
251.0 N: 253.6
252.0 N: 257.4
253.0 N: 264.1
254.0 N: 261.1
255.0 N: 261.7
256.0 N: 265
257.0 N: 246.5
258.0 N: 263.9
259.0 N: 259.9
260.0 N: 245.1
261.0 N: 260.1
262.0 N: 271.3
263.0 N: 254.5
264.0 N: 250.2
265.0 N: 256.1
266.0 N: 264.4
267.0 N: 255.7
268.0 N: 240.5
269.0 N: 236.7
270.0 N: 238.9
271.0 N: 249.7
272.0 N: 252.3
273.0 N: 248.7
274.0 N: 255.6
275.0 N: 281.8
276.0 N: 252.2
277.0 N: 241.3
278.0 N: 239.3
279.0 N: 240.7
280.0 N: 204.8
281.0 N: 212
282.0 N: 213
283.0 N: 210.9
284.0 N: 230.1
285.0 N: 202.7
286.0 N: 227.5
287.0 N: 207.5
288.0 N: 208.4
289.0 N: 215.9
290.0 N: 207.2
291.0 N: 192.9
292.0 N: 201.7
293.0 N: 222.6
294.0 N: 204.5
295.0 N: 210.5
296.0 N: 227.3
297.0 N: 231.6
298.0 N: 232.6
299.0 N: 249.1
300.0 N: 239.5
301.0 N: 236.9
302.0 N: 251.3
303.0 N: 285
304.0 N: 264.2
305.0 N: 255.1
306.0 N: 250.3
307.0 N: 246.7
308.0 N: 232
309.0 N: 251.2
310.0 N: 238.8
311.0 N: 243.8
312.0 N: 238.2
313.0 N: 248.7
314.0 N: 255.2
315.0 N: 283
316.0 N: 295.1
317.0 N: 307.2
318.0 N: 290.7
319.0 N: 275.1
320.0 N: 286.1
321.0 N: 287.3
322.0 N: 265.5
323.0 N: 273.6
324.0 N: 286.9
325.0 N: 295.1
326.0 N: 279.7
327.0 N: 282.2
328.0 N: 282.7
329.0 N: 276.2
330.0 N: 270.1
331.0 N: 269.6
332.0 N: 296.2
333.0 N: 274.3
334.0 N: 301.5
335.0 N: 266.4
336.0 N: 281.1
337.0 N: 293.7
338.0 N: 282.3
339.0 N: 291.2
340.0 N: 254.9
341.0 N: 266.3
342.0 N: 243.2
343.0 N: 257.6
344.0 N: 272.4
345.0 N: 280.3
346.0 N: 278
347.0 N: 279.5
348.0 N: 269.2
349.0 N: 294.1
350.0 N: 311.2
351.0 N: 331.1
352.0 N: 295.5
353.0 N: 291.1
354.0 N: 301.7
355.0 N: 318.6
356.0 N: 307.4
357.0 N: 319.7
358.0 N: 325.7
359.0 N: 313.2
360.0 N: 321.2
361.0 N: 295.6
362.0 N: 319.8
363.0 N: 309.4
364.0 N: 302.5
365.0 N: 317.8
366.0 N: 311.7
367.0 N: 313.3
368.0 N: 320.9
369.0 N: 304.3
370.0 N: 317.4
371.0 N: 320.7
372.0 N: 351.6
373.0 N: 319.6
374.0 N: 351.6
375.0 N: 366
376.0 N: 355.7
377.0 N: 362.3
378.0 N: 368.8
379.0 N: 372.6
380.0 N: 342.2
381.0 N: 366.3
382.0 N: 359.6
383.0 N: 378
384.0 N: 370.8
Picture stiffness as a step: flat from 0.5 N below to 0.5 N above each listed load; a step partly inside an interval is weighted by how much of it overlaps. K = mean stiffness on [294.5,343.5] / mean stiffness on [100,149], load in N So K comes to 1.3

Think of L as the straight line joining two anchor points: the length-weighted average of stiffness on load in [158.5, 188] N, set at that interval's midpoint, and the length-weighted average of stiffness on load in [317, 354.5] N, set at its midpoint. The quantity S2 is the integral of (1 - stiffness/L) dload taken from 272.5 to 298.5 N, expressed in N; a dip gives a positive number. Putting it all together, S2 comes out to 4.3 N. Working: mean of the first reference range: 239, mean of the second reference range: 282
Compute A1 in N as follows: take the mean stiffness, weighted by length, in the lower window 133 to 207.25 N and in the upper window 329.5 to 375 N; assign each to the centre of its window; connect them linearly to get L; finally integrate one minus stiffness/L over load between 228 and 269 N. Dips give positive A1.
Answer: -3.4 N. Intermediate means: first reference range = 237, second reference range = 299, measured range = 285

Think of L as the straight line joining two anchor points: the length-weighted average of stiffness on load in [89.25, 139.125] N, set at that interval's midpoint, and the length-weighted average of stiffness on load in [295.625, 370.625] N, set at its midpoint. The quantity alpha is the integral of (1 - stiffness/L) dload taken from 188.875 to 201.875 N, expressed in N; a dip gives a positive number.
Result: -3.1 N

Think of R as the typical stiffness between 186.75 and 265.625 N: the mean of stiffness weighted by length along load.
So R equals 273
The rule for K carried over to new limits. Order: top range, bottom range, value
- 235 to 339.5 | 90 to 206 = 1.16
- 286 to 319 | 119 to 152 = 1.24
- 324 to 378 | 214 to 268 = 1.09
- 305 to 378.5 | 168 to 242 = 1.09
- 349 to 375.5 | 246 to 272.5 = 1.22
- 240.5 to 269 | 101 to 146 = 1.36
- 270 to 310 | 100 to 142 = 1.18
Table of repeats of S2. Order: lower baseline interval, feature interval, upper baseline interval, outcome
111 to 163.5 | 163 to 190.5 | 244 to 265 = -3.3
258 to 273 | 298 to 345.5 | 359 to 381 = 4.2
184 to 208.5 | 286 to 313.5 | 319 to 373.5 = 5.3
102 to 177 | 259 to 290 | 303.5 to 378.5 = 2.8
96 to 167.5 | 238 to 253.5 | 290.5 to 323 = -3.7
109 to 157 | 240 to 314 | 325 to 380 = 4.9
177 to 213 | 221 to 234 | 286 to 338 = -1.7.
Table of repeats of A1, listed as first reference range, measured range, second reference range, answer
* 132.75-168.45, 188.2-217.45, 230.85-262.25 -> -0.48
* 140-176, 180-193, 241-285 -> -3.40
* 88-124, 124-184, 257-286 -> 1.94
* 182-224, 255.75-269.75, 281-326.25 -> -0.19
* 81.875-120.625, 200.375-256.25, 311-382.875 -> -2.23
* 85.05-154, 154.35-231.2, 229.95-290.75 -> -4.40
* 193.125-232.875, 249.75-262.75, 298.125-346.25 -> 0.21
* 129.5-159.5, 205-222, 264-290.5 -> -0.56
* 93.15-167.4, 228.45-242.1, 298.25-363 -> -4.39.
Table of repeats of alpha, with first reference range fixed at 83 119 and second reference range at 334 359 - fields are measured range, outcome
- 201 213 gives 0.6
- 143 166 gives 2.5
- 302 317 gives 1.1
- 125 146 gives 2.9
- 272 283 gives 1.3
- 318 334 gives 0.1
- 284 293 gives 2.1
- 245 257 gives -0.4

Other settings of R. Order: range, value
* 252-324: 246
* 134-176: 211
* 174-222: 256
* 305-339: 273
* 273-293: 224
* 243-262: 269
